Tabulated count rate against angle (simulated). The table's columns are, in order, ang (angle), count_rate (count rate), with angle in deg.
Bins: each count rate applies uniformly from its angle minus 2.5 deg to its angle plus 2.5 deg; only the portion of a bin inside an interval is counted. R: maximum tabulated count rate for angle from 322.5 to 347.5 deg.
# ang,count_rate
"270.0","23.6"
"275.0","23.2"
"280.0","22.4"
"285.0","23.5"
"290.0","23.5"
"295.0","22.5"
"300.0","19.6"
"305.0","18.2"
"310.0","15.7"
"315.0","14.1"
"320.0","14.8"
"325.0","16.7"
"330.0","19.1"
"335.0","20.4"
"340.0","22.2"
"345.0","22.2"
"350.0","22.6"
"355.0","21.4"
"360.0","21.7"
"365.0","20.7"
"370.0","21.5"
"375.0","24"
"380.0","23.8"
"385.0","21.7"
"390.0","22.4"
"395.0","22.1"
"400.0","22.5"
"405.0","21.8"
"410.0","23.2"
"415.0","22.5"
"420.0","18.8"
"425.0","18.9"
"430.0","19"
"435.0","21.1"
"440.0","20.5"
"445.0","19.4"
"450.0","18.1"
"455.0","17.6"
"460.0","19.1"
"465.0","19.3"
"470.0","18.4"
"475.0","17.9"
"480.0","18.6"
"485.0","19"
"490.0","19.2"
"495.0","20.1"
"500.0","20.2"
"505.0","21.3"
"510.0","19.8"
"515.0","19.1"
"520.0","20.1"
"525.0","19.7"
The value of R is 22.2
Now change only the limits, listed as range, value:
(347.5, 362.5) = 22.6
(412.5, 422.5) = 22.5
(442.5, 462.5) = 19.4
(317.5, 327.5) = 16.7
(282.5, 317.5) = 23.5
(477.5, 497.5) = 20.1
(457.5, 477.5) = 19.3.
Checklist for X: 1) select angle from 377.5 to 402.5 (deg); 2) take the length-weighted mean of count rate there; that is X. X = 22.5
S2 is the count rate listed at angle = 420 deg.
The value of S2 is 18.8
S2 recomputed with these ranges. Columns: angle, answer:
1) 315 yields 14.1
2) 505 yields 21.3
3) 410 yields 23.2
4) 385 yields 21.7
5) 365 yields 20.7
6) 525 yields 19.7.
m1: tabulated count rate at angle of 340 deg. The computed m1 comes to 22.2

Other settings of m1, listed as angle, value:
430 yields 19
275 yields 23.2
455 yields 17.6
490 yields 19.2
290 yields 23.5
